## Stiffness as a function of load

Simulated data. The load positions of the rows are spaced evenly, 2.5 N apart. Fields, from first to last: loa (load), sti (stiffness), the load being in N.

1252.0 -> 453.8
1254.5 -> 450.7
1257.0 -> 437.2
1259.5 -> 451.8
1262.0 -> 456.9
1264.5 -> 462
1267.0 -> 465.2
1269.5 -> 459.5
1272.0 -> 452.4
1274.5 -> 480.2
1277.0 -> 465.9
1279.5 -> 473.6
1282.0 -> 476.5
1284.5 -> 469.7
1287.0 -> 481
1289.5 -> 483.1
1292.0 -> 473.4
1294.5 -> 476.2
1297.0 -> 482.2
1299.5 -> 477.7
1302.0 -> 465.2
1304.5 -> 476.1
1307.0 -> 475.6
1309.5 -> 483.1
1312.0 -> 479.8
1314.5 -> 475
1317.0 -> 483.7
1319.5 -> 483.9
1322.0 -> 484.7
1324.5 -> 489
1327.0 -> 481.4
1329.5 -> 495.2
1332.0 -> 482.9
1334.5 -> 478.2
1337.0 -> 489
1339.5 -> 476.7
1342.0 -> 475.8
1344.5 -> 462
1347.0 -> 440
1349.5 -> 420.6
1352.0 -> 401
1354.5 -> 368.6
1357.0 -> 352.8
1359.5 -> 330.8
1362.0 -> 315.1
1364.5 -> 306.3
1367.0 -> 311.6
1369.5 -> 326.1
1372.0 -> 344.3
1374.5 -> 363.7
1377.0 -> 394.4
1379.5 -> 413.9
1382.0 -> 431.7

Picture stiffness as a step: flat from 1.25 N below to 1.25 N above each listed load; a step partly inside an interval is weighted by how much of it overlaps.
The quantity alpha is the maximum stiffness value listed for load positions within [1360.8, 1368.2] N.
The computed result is 315.1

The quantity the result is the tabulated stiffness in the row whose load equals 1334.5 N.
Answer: 478.2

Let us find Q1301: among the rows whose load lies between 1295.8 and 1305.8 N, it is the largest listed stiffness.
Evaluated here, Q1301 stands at 482.2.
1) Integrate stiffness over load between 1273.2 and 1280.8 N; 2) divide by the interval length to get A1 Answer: 473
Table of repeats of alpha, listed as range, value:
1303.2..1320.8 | 483.9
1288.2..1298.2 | 483.1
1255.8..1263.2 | 456.9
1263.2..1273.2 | 465.2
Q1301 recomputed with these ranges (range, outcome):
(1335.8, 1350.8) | 489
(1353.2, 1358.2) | 368.6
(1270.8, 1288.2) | 481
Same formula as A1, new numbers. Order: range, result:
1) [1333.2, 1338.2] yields 484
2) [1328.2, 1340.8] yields 484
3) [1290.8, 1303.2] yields 475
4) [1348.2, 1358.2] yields 386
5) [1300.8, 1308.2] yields 472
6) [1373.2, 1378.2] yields 379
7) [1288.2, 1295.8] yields 478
